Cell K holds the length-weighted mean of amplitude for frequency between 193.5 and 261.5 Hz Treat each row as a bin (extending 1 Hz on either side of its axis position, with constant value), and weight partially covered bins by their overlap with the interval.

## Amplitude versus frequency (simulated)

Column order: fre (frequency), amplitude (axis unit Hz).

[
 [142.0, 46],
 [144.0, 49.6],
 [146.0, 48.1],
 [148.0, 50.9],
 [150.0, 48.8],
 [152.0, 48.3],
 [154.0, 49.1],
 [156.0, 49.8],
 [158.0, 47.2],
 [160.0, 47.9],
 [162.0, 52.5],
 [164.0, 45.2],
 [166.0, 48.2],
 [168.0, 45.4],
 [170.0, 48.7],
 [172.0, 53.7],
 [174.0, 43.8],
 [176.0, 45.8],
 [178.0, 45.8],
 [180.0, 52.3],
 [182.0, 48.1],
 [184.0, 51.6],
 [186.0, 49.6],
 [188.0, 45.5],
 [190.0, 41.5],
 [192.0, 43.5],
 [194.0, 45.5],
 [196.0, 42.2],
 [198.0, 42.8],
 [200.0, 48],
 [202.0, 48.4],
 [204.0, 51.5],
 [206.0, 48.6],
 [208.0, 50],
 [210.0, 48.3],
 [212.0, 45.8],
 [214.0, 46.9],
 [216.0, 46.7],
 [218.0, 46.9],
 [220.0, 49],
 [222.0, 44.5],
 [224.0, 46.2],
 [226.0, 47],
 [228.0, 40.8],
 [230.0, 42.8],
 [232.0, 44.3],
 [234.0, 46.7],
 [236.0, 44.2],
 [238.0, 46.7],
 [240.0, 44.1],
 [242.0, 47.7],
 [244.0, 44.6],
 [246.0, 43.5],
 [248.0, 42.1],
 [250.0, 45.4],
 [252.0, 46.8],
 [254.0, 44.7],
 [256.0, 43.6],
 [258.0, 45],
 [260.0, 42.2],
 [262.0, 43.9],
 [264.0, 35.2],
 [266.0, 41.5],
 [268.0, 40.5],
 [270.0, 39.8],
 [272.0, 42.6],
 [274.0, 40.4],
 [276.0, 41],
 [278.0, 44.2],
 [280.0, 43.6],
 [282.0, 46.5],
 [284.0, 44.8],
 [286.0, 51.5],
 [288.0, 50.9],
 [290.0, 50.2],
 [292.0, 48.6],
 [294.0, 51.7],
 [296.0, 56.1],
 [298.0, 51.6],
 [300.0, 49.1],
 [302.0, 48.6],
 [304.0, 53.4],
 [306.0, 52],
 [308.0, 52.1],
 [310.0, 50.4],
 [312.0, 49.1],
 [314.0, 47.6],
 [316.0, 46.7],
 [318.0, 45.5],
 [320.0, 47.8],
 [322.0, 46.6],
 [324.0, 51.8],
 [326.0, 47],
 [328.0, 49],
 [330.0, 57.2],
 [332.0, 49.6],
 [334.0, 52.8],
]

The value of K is 45.7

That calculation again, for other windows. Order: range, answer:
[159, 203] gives 47.1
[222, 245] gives 45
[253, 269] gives 42.1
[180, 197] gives 46.3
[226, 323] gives 46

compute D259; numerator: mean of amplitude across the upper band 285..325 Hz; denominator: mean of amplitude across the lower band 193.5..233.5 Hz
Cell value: 1.1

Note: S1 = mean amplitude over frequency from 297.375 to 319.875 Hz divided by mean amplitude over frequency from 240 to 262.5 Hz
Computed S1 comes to 1.1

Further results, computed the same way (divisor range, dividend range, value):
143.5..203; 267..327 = 1.00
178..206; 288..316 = 1.08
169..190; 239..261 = 0.92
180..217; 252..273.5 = 0.89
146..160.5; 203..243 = 0.95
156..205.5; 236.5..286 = 0.92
